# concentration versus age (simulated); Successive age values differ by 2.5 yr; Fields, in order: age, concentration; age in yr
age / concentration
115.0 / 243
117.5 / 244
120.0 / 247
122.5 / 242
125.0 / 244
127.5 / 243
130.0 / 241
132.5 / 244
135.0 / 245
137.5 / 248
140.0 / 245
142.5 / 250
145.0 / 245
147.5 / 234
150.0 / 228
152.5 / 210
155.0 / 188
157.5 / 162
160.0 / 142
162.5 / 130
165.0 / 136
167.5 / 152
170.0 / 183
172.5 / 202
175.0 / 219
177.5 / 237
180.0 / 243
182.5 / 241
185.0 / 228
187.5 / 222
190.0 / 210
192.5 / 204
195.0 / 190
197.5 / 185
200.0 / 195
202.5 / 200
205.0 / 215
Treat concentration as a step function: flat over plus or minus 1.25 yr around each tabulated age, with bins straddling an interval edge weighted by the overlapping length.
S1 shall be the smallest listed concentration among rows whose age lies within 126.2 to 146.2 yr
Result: 241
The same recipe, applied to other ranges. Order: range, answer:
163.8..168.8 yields 136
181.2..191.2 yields 210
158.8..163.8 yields 130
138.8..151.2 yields 228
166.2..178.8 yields 152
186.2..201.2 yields 185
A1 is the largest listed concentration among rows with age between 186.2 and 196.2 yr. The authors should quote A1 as 222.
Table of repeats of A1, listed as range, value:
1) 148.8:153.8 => 228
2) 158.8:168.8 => 152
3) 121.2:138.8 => 248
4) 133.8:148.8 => 250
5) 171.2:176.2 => 219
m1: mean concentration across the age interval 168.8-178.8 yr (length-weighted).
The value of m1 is 211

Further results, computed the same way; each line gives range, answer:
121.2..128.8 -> 243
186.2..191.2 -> 216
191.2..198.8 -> 193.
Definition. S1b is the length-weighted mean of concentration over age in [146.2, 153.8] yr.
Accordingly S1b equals 224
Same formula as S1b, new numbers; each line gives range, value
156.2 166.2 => 143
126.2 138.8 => 244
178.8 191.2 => 229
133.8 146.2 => 247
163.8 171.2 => 157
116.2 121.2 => 245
